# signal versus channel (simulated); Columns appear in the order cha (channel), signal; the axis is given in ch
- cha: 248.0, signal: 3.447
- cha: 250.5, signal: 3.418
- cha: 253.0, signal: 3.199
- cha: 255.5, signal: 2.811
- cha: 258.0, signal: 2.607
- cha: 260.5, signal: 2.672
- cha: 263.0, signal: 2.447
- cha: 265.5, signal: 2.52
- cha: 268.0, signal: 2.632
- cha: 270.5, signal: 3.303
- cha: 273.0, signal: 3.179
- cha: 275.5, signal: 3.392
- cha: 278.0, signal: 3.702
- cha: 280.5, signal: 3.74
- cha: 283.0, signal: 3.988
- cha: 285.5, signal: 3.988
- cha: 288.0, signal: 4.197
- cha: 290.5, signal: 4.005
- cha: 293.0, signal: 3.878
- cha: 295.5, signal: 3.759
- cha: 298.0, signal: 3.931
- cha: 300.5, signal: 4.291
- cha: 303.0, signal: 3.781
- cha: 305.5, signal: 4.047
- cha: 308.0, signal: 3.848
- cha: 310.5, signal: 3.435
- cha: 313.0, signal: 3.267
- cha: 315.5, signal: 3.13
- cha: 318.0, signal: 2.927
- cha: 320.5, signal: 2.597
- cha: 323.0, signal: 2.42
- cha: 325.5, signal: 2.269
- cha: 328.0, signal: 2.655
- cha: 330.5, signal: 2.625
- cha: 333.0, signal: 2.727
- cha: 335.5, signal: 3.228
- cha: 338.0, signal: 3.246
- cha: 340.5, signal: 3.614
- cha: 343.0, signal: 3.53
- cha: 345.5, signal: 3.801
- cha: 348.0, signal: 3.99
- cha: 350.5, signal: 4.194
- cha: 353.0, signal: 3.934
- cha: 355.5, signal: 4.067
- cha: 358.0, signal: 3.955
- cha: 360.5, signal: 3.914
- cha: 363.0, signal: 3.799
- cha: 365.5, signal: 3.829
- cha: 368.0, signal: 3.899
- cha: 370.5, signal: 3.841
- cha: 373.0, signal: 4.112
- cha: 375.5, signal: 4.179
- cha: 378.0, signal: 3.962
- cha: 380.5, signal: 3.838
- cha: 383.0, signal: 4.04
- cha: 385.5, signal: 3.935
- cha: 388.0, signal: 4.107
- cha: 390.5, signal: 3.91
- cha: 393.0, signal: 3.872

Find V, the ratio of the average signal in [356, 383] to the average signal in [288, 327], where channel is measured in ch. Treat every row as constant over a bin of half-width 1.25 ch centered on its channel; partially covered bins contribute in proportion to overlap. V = 1.14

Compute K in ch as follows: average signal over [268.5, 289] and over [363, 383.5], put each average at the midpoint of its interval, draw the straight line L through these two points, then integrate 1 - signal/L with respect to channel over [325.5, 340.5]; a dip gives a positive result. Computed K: 3.6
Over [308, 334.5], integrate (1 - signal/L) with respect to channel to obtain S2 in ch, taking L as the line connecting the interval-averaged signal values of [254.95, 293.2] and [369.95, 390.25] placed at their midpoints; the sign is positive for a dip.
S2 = 5.5 ch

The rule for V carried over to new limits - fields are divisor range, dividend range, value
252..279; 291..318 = 1.26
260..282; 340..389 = 1.27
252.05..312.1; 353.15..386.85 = 1.14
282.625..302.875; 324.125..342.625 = 0.74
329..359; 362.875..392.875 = 1.11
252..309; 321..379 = 1.02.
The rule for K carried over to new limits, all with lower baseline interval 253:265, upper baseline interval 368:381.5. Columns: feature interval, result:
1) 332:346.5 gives 0.92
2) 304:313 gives -1.30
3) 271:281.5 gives -2.20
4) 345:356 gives -0.88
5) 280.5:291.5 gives -3.77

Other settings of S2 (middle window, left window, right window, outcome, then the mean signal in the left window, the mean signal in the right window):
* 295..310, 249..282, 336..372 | -2.5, 3.06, 3.82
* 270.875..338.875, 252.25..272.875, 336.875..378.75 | -3.9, 2.79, 3.88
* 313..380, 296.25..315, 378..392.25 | 6.9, 3.77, 3.96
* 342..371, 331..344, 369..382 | -2.4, 3.23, 3.99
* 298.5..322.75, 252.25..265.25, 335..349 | -1.6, 2.71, 3.58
